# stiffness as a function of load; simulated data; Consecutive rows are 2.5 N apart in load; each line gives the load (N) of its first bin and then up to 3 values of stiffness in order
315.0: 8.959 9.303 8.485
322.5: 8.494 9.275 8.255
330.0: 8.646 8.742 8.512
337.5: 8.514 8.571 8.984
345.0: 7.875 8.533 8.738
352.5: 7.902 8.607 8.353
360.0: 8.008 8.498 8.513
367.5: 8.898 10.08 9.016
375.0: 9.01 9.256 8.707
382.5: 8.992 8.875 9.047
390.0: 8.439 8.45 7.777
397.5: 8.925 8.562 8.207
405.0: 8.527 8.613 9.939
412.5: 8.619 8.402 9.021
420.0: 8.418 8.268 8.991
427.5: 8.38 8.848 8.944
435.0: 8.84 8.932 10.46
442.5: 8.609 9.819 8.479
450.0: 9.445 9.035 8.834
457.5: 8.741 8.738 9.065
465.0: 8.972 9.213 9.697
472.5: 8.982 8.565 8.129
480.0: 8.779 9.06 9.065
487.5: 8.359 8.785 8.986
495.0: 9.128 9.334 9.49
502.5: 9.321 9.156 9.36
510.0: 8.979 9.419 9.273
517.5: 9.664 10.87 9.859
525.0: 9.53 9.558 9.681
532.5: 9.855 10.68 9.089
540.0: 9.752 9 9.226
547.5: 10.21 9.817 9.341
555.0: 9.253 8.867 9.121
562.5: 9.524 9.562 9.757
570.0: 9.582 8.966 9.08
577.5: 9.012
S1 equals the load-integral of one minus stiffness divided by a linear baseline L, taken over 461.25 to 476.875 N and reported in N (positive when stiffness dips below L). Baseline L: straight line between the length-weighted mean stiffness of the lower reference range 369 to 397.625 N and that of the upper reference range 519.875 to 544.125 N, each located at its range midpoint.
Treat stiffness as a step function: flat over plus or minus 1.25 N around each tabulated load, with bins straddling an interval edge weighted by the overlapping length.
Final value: 0.5 N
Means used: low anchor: 8.87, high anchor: 9.73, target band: 9.04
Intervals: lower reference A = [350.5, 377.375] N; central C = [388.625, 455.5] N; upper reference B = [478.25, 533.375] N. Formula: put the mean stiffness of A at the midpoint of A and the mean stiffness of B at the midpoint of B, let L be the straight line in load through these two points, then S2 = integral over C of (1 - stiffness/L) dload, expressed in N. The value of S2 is 1.2 N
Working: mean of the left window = 8.71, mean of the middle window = 8.81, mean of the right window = 9.33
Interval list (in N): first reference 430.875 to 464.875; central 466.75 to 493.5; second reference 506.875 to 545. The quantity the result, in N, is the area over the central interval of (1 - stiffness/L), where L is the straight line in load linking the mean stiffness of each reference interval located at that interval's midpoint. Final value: 1.2 N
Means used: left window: 9.07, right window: 9.63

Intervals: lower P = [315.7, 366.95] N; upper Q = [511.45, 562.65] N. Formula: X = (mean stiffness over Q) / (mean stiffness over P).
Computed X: 1.12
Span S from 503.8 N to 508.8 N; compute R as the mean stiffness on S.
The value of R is 9.26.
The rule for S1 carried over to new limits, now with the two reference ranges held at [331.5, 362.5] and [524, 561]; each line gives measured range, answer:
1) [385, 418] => 0.3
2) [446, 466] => 0.3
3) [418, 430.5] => 0.4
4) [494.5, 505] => 0.0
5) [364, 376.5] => -0.8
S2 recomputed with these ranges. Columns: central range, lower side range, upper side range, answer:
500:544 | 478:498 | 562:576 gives -2.30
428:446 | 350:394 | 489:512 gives -0.40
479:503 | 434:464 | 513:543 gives 1.05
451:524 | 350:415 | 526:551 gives 1.80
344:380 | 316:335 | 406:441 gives 0.49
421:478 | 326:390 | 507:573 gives 0.98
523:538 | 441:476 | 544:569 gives -0.67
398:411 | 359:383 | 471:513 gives 0.25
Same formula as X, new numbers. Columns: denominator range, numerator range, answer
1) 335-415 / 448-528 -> 1.06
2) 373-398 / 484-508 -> 1.04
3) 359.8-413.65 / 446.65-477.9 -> 1.02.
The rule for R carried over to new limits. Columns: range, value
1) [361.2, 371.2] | 8.99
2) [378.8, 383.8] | 8.85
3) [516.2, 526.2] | 9.98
